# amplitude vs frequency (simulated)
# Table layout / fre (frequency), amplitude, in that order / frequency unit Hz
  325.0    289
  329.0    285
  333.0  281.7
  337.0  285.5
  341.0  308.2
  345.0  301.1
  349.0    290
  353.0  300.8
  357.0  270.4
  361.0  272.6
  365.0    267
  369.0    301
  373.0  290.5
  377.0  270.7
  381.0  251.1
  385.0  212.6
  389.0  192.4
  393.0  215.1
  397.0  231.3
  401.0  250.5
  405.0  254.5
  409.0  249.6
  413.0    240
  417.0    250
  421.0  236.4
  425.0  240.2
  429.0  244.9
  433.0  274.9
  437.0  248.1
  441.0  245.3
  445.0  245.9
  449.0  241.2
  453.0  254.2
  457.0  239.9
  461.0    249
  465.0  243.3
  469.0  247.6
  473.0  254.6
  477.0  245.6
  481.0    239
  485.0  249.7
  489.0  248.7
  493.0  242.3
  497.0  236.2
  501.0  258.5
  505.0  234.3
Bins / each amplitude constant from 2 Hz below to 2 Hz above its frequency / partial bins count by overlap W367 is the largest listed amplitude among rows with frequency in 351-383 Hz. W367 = 301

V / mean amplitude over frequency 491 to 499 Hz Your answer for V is 239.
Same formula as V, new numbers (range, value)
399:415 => 249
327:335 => 283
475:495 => 245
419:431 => 240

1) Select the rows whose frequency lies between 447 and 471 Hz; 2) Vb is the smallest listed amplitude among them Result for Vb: 239.9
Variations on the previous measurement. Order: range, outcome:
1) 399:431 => 236.4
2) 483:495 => 242.3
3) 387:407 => 192.4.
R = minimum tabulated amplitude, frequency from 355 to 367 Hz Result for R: 267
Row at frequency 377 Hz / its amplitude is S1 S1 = 270.7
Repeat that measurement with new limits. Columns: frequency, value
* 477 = 245.6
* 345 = 301.1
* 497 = 236.2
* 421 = 236.4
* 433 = 274.9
